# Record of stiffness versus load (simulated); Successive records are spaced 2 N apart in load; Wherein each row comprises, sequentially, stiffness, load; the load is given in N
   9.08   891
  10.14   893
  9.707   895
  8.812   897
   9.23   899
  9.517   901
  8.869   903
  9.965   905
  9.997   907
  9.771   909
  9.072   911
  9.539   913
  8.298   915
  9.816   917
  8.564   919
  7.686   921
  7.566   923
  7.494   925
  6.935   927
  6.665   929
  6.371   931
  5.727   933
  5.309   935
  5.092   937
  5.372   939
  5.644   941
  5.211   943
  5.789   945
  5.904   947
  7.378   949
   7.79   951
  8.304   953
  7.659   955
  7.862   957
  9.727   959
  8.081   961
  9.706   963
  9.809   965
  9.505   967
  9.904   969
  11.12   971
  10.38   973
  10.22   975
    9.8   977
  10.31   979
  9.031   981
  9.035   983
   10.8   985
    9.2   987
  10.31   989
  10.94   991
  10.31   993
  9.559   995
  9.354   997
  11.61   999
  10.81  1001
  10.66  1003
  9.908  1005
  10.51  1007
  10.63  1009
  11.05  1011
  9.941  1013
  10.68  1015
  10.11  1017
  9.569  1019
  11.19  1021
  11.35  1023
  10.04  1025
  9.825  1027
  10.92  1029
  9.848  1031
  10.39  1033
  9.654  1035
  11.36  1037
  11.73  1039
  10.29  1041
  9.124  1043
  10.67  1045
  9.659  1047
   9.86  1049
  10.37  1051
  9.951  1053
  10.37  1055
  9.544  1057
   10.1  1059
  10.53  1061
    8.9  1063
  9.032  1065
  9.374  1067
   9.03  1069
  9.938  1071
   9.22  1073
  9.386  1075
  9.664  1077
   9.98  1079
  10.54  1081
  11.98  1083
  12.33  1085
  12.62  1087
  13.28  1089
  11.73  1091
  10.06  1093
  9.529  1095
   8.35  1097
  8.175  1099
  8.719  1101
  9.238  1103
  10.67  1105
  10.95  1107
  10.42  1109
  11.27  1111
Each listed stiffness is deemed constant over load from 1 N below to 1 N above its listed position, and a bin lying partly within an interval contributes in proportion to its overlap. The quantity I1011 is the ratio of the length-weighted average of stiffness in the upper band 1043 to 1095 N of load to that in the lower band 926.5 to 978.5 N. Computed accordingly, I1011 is 1.32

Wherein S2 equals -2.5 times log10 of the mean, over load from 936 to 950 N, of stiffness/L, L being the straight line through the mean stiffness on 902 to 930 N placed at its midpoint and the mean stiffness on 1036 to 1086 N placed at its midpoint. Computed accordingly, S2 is 0.47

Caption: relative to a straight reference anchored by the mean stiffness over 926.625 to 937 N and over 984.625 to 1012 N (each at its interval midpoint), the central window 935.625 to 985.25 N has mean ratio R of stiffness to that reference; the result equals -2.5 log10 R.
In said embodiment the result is -0.041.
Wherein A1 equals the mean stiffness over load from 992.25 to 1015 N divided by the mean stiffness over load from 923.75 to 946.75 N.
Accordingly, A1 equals 1.74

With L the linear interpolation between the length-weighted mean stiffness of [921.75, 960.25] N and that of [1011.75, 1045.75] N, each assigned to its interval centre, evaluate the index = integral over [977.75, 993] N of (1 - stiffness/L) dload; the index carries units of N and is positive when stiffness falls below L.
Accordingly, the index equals -2.4 N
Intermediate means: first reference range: 6.74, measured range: 9.97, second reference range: 10.4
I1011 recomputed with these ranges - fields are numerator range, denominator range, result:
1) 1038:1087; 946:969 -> 1.20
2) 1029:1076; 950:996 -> 1.04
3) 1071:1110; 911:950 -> 1.50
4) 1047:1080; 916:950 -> 1.47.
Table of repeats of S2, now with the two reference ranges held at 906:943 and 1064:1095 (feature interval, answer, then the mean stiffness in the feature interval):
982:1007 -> -0.159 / 10.2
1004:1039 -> -0.120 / 10.4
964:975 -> -0.215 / 10.2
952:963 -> -0.047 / 8.45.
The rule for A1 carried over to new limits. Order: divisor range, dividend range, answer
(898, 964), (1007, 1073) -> 1.31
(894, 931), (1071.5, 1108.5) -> 1.19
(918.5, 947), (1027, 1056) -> 1.62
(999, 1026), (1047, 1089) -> 0.97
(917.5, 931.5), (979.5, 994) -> 1.34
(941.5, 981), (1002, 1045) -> 1.21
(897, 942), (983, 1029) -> 1.32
